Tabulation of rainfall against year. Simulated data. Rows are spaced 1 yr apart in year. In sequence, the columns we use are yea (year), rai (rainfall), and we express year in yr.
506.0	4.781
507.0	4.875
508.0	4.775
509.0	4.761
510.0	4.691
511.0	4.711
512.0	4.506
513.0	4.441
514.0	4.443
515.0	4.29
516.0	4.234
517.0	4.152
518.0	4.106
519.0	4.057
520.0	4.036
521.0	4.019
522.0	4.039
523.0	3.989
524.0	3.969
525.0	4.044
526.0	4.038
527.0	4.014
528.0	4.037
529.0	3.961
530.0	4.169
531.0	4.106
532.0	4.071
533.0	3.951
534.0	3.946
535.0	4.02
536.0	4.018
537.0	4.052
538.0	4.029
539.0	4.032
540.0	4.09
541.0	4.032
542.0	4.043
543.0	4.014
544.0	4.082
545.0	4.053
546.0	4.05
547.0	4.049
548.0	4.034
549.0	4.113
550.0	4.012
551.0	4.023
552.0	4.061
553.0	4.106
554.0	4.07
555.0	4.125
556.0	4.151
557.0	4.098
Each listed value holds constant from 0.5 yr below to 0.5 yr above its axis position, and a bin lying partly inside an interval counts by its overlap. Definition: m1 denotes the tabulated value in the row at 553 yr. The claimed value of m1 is 4.106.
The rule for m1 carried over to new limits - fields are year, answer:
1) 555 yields 4.125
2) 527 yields 4.014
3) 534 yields 3.946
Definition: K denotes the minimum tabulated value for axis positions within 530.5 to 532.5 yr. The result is 4.071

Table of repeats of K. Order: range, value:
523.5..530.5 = 3.961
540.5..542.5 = 4.032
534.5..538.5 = 4.018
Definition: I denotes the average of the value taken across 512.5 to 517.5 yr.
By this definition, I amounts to 4.31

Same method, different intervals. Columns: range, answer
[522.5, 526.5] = 4.01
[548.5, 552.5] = 4.05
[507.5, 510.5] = 4.74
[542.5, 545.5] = 4.05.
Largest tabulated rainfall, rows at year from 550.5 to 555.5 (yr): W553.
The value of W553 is 4.125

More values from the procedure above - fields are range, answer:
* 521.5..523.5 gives 4.039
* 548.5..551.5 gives 4.113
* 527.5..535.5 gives 4.169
